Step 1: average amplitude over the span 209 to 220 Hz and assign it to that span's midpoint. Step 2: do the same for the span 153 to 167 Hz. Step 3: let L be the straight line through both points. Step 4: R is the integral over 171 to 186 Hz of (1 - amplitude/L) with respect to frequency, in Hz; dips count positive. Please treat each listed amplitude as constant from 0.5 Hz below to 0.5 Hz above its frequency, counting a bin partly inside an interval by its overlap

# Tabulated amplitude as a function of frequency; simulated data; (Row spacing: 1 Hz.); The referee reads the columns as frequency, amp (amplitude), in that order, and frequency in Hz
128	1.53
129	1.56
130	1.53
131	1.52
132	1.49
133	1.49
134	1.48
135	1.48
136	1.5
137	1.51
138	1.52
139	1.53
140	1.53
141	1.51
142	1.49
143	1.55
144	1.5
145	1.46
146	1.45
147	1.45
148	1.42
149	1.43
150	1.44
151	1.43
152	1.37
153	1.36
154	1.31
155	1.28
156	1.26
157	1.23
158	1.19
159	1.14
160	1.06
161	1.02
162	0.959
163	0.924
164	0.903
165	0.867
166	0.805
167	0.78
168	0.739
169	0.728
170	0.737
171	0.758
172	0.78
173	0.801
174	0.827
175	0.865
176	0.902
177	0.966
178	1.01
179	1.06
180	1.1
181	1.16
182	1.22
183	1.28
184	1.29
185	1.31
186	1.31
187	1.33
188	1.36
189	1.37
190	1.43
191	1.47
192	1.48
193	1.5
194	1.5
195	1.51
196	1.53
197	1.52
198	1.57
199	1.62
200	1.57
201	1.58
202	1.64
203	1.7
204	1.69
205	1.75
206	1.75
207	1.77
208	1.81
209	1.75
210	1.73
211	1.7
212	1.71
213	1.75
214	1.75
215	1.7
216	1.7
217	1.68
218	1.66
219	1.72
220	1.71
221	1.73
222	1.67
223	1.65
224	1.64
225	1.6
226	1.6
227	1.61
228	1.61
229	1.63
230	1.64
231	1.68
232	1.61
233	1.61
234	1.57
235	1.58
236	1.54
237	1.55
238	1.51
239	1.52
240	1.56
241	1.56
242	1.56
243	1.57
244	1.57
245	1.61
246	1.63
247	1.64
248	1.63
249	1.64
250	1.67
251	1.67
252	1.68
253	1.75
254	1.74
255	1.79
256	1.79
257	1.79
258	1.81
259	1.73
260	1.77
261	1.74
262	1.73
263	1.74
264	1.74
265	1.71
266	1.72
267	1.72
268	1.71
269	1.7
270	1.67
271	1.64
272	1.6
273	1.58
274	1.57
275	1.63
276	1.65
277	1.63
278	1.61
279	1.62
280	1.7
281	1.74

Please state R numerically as 3.0 Hz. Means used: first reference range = 1.07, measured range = 1.04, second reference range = 1.71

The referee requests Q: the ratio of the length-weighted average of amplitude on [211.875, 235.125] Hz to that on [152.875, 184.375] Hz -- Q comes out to 1.7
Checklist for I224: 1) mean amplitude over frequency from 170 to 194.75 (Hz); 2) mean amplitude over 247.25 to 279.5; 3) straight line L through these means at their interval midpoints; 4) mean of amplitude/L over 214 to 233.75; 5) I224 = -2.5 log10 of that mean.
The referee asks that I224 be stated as -0.16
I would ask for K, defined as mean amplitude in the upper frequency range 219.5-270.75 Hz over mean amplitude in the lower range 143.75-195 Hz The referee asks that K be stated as 1.4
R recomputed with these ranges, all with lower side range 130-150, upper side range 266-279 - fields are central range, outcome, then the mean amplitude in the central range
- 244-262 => -0.95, 1.71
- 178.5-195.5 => 2.32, 1.33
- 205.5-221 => -1.48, 1.73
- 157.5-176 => 7.76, 0.883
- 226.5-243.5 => 0.19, 1.58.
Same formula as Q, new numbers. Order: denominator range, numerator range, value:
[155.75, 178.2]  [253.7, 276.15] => 1.86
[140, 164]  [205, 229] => 1.29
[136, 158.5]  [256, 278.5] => 1.19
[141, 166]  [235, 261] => 1.30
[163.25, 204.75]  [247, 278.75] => 1.40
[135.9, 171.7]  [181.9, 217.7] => 1.29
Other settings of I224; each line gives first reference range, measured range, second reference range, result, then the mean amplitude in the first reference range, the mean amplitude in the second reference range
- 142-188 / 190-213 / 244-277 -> -0.20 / 1.13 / 1.69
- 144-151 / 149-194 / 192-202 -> 0.31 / 1.44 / 1.55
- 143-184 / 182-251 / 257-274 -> -0.13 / 1.11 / 1.71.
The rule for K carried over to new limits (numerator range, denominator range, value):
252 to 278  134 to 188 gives 1.43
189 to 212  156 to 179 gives 1.75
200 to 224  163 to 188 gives 1.73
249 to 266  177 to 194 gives 1.35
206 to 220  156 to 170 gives 1.81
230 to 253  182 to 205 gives 1.08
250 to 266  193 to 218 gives 1.05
